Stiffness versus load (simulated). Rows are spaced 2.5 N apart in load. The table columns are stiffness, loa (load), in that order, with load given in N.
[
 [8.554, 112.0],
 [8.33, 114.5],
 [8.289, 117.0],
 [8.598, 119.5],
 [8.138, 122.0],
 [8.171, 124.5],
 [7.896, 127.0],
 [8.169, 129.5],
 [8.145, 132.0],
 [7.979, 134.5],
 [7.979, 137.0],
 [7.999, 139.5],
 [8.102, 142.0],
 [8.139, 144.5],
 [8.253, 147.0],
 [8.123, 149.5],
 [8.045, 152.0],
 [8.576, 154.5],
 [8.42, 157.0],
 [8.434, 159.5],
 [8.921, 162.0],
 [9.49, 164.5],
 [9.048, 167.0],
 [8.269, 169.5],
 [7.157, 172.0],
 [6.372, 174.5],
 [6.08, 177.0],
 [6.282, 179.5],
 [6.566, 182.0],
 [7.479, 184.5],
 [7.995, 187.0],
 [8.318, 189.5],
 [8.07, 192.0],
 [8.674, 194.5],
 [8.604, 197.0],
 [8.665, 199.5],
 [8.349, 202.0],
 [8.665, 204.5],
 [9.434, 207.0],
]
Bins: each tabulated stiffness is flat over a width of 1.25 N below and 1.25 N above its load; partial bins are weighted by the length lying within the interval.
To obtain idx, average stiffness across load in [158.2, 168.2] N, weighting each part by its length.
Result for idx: 8.97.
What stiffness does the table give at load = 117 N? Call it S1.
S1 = 8.289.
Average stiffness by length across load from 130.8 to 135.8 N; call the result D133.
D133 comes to 8.06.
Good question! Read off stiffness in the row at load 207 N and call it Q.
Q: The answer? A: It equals 9.434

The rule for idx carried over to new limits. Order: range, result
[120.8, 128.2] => 8.07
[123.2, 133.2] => 8.1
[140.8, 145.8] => 8.12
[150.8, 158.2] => 8.35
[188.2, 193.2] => 8.19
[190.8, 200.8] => 8.5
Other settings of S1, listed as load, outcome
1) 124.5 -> 8.171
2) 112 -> 8.554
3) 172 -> 7.157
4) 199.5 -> 8.665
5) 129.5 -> 8.169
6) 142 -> 8.102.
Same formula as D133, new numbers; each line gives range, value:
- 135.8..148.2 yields 8.09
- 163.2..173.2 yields 8.5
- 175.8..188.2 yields 6.88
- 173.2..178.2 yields 6.24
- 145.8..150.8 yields 8.19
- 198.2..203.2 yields 8.51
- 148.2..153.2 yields 8.09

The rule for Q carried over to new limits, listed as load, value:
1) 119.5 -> 8.598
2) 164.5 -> 9.49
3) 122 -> 8.138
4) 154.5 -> 8.576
